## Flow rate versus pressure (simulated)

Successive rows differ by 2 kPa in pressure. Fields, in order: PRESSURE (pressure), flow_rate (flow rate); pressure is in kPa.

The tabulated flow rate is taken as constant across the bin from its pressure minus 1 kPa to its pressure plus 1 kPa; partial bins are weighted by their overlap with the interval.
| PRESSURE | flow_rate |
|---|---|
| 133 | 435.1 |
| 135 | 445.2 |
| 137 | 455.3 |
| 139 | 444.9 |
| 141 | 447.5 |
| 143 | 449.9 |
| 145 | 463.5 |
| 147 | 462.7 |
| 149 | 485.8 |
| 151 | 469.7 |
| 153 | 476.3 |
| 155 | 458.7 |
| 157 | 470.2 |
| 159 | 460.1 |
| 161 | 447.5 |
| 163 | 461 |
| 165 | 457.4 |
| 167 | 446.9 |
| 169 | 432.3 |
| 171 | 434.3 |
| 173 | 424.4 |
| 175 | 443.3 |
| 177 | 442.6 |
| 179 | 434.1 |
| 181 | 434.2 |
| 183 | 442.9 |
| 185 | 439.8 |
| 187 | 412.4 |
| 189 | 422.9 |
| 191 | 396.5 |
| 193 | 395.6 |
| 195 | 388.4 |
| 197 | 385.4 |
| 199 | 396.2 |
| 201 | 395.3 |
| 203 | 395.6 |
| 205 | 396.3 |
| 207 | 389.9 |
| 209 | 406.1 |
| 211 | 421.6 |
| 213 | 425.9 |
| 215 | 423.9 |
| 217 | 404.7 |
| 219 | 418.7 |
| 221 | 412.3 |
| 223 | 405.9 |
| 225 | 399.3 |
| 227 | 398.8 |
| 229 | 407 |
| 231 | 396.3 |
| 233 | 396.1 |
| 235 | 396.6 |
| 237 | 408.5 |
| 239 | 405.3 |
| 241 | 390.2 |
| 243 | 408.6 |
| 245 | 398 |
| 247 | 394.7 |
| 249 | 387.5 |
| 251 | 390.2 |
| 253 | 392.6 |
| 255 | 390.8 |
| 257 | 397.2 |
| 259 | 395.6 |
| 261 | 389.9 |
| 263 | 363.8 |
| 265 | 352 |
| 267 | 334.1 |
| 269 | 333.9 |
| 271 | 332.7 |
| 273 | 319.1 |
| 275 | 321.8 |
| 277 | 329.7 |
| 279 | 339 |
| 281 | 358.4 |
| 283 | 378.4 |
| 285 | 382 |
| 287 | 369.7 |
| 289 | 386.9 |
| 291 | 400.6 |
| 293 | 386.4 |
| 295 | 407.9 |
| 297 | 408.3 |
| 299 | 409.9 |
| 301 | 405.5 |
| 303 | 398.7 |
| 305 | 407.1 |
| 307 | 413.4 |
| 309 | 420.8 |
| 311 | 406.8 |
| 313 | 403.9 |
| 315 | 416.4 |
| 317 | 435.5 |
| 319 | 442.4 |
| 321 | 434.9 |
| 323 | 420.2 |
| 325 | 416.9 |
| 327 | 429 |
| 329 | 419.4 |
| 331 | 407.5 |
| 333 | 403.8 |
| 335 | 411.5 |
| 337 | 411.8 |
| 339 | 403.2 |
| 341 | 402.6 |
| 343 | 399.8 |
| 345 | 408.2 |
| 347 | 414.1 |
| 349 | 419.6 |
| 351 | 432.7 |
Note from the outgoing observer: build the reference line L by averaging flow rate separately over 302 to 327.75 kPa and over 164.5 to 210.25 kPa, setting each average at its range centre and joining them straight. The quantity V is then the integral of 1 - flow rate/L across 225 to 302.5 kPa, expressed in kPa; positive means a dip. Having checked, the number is 6.9 kPa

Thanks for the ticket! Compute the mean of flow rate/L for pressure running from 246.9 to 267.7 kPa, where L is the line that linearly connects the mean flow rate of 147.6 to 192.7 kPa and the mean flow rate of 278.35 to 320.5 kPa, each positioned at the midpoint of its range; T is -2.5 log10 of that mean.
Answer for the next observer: 0.09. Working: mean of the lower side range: 445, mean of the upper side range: 400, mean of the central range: 381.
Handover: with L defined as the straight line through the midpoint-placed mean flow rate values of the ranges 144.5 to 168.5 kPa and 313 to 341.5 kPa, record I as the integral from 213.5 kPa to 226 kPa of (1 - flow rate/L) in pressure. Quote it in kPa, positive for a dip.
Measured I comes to 1.0 kPa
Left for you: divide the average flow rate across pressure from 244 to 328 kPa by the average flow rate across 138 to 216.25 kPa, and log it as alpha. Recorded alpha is 0.90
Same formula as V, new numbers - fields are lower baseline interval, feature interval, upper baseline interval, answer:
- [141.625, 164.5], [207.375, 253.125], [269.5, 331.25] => 2.5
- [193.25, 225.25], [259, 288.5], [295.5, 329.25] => 4.3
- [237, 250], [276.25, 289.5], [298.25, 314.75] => 1.4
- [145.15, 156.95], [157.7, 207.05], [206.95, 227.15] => 2.1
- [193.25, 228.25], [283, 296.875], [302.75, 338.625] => 0.8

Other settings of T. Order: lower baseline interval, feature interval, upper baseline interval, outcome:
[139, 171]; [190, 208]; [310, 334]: 0.141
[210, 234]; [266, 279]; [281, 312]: 0.214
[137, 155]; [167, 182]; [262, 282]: -0.005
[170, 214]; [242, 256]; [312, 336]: 0.060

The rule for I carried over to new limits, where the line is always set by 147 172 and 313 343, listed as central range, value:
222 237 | 1.4 kPa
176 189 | 0.6 kPa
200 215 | 1.4 kPa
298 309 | 0.4 kPa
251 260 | 0.9 kPa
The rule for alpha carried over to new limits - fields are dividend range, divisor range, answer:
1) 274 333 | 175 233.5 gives 0.97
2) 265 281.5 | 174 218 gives 0.81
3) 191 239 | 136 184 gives 0.89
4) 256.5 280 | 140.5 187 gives 0.78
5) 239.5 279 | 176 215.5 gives 0.90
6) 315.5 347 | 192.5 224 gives 1.03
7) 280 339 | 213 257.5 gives 1.01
